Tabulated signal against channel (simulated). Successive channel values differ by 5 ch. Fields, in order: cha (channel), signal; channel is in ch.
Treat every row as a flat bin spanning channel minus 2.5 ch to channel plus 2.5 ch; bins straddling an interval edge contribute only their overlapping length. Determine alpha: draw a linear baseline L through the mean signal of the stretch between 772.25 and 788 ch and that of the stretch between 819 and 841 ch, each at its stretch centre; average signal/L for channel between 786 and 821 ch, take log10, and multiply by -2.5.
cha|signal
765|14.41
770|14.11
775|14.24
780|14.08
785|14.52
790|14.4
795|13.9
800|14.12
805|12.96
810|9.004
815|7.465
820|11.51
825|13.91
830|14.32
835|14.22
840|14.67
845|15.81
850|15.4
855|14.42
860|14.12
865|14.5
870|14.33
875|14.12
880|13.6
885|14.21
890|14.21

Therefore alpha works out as 0.17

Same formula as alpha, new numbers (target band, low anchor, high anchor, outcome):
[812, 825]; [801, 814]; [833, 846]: 0.198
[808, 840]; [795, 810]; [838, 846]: 0.182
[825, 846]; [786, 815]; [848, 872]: -0.067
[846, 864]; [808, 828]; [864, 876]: -0.117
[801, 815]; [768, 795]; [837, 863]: 0.329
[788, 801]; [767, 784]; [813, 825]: -0.128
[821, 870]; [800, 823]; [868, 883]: -0.165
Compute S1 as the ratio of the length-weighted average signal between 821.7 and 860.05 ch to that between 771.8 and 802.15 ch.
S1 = 1.03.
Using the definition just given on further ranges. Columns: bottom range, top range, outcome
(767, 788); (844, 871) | 1.03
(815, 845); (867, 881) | 1.05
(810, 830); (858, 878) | 1.28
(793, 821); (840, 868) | 1.29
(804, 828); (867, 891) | 1.29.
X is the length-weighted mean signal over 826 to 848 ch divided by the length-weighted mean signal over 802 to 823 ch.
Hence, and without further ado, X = 1.4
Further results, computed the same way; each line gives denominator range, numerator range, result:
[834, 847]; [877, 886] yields 0.93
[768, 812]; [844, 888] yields 1.07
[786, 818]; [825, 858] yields 1.22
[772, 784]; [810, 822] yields 0.65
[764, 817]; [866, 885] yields 1.08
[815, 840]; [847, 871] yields 1.12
